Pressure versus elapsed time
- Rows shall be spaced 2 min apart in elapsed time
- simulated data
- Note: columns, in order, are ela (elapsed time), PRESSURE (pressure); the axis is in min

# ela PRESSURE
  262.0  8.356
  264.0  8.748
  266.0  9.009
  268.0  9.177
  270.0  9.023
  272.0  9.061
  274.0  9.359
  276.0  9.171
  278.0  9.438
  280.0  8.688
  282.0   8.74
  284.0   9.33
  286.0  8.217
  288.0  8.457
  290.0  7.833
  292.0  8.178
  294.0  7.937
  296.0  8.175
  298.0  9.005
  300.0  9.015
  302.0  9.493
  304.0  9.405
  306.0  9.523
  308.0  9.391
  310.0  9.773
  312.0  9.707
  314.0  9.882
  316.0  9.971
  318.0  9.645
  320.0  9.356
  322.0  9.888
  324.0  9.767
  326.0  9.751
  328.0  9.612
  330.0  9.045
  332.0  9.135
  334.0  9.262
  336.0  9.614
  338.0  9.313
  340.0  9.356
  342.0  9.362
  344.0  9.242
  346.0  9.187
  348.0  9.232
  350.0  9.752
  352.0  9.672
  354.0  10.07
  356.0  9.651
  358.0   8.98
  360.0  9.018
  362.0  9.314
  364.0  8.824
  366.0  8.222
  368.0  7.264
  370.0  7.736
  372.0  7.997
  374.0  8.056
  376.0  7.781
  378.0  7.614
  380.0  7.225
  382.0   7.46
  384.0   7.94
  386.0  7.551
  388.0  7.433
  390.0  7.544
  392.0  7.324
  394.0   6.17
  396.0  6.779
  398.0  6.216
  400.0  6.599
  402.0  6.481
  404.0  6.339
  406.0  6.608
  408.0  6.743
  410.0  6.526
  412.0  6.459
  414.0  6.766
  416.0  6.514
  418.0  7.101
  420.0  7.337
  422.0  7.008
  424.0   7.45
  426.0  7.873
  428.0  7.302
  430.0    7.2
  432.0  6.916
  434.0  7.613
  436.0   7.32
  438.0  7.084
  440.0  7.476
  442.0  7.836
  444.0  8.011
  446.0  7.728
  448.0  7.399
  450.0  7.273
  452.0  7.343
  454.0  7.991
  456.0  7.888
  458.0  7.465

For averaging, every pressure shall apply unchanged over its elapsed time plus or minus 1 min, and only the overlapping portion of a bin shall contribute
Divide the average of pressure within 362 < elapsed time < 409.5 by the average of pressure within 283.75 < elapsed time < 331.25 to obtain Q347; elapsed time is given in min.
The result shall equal 0.80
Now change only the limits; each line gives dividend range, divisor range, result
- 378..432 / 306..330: 0.72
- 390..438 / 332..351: 0.74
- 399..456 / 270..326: 0.78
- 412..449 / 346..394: 0.88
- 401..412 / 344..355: 0.68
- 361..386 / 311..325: 0.81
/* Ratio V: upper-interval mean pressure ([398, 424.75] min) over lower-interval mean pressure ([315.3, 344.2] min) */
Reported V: 0.7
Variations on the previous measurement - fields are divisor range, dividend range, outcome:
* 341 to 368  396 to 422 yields 0.72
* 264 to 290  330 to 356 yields 1.06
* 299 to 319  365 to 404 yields 0.76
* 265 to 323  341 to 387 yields 0.94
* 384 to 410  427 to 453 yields 1.08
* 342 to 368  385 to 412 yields 0.74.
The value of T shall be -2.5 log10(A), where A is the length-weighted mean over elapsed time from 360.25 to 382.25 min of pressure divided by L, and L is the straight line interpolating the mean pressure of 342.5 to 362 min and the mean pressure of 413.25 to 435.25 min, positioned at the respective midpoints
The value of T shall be 0.11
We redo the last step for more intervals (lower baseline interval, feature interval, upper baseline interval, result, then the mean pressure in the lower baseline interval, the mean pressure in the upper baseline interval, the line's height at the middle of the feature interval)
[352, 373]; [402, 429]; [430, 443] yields 0.12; 8.75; 7.36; 7.76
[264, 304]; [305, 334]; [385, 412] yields -0.17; 8.82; 6.78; 8.19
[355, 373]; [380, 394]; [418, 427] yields 0.09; 8.56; 7.38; 8.09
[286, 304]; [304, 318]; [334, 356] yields -0.10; 8.54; 9.48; 8.84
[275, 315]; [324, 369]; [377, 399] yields -0.16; 8.97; 7.21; 7.99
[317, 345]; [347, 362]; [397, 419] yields -0.11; 9.45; 6.58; 8.58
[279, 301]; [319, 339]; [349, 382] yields -0.11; 8.51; 8.54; 8.52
